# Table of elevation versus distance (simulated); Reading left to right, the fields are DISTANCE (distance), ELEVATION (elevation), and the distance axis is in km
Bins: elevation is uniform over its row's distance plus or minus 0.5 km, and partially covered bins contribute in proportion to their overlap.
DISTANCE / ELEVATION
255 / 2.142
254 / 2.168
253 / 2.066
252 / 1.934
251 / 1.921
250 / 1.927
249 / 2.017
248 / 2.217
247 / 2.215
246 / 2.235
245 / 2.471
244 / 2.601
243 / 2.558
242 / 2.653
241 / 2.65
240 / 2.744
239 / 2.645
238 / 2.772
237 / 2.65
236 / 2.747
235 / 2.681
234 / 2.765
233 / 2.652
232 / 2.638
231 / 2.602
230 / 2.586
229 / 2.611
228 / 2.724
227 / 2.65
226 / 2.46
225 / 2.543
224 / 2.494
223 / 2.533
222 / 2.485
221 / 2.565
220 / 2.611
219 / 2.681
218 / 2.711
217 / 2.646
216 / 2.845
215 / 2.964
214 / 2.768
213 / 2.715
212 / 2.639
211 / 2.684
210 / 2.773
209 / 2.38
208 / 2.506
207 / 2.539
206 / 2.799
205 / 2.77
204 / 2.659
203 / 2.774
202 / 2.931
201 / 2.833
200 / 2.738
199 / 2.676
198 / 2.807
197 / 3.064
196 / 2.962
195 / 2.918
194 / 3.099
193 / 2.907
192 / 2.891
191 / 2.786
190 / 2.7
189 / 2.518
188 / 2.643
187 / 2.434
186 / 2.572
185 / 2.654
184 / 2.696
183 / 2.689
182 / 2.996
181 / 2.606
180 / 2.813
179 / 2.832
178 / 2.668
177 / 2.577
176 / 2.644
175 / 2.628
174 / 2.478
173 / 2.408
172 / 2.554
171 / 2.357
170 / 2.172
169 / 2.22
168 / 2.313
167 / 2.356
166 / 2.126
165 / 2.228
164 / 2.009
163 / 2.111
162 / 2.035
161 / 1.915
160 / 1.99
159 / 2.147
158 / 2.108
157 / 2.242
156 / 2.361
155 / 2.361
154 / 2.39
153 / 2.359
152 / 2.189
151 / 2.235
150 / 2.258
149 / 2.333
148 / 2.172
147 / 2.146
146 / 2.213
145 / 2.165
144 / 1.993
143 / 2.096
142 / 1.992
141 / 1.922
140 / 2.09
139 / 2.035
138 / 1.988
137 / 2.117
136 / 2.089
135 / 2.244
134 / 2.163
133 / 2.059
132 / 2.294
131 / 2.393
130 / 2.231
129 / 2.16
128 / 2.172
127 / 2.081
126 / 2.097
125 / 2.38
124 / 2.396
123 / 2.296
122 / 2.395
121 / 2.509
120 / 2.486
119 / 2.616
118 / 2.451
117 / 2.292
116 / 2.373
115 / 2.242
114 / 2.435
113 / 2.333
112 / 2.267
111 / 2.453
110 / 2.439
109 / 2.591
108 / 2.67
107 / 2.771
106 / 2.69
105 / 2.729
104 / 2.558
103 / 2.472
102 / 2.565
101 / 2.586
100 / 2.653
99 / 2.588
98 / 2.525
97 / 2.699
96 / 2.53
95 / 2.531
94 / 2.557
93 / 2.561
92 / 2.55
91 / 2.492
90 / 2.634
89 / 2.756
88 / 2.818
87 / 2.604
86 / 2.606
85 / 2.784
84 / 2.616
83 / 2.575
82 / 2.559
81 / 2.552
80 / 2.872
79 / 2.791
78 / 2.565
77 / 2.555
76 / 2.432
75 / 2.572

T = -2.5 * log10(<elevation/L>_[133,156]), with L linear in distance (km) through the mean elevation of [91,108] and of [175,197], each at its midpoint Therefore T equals 0.23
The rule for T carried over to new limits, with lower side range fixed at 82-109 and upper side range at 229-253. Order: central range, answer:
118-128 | 0.102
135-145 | 0.245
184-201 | -0.105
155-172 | 0.167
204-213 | -0.059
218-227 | -0.032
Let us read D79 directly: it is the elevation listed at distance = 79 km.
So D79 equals 2.791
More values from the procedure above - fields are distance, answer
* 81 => 2.552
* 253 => 2.066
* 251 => 1.921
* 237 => 2.65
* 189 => 2.518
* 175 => 2.628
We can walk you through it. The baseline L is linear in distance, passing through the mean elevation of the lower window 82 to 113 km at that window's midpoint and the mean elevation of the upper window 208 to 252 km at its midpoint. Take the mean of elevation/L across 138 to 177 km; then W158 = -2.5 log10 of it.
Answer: 0.161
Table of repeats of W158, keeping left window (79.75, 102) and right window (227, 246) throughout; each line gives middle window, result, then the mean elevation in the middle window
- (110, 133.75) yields 0.131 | 2.32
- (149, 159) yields 0.157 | 2.27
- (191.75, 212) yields -0.058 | 2.78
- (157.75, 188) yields 0.092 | 2.42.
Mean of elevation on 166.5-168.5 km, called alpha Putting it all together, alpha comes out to 2.33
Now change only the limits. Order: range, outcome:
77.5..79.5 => 2.68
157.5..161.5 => 2.04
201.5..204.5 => 2.79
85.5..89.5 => 2.7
